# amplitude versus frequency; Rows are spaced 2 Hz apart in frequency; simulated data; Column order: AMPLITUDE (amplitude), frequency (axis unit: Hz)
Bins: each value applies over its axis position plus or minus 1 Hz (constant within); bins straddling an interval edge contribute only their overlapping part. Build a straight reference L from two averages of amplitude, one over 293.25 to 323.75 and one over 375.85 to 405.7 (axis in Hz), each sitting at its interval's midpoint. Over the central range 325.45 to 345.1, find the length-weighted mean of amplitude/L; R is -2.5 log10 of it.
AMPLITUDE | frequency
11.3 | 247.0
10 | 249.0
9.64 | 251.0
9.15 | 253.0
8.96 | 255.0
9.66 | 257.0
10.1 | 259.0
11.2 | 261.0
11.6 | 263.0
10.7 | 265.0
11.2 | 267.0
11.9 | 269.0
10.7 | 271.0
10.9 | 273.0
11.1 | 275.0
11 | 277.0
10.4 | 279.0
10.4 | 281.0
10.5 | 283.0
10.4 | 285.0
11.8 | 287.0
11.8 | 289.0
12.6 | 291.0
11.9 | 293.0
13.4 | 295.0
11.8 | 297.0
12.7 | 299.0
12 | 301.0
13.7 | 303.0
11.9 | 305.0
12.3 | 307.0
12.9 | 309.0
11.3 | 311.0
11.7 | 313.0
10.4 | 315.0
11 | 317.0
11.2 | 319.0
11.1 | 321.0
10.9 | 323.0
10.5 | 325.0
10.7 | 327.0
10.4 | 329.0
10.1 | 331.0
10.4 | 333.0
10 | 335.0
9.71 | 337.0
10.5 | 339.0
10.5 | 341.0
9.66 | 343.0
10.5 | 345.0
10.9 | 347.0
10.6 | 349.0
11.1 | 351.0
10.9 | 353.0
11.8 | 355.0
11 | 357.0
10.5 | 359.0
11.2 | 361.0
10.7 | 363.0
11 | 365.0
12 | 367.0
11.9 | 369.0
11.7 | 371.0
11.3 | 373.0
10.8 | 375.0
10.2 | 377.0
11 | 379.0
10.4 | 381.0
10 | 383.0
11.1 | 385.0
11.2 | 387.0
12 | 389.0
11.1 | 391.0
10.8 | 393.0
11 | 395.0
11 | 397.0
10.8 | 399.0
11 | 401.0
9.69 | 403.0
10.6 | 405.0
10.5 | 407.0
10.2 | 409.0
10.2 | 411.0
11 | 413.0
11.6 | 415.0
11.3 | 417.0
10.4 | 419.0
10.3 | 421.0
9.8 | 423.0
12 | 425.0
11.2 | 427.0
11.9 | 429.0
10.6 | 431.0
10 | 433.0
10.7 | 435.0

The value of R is 0.129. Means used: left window 11.9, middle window 10.2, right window 10.8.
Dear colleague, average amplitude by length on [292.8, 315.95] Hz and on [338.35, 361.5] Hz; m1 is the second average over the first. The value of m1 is 0.88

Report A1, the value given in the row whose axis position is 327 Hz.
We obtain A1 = 10.7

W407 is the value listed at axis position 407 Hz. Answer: 10.5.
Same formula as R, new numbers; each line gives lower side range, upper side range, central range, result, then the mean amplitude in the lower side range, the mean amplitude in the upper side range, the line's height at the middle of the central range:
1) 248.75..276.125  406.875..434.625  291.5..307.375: -0.180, 10.5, 10.8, 10.6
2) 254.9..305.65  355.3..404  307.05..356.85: 0.035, 11.4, 11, 11.2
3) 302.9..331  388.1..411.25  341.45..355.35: 0.037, 11.3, 10.8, 11.1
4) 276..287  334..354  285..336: -0.095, 10.7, 10.4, 10.6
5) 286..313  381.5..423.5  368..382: 0.012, 12.3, 10.7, 11.2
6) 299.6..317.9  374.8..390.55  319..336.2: 0.109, 11.9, 10.8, 11.7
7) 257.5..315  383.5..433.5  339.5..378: 0.017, 11.5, 10.9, 11.1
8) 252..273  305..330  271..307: -0.075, 10.5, 11.2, 10.9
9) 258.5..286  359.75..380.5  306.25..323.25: -0.042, 10.9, 11.2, 11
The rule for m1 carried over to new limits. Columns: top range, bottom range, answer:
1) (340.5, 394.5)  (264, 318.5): 0.95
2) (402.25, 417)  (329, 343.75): 1.04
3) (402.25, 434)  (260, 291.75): 0.96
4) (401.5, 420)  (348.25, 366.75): 0.96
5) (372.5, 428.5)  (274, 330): 0.94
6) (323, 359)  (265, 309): 0.91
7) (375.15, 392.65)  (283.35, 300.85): 0.91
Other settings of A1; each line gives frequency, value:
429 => 11.9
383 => 10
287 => 11.8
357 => 11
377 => 10.2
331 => 10.1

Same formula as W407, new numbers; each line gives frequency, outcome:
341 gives 10.5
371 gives 11.7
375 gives 10.8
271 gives 10.7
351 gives 11.1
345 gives 10.5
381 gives 10.4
